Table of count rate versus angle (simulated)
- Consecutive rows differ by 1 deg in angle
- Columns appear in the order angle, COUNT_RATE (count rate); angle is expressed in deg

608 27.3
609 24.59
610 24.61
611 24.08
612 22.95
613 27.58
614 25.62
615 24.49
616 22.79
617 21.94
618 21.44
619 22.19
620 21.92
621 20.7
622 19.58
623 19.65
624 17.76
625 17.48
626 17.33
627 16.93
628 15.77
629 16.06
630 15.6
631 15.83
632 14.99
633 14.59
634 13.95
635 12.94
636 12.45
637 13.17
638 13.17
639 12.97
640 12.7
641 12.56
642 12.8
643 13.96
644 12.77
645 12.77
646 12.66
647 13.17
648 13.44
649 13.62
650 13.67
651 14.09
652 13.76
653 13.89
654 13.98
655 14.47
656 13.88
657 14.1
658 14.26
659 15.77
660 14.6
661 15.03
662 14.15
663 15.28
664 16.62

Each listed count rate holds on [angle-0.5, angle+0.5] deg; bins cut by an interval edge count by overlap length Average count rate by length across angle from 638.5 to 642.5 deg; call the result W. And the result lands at 12.8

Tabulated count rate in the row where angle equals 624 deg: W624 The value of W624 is 17.76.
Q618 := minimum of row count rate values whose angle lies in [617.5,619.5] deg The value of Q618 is 21.44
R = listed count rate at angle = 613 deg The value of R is 27.58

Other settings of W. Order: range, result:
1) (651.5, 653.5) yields 13.8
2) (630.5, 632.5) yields 15.4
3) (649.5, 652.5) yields 13.8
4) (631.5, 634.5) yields 14.5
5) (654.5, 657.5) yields 14.2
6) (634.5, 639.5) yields 12.9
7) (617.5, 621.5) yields 21.6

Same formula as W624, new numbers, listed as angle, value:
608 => 27.3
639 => 12.97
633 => 14.59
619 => 22.19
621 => 20.7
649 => 13.62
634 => 13.95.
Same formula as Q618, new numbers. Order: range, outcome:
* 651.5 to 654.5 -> 13.76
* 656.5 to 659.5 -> 14.1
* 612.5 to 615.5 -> 24.49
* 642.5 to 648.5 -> 12.66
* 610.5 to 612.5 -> 22.95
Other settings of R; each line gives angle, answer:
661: 15.03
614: 25.62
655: 14.47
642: 12.8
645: 12.77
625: 17.48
